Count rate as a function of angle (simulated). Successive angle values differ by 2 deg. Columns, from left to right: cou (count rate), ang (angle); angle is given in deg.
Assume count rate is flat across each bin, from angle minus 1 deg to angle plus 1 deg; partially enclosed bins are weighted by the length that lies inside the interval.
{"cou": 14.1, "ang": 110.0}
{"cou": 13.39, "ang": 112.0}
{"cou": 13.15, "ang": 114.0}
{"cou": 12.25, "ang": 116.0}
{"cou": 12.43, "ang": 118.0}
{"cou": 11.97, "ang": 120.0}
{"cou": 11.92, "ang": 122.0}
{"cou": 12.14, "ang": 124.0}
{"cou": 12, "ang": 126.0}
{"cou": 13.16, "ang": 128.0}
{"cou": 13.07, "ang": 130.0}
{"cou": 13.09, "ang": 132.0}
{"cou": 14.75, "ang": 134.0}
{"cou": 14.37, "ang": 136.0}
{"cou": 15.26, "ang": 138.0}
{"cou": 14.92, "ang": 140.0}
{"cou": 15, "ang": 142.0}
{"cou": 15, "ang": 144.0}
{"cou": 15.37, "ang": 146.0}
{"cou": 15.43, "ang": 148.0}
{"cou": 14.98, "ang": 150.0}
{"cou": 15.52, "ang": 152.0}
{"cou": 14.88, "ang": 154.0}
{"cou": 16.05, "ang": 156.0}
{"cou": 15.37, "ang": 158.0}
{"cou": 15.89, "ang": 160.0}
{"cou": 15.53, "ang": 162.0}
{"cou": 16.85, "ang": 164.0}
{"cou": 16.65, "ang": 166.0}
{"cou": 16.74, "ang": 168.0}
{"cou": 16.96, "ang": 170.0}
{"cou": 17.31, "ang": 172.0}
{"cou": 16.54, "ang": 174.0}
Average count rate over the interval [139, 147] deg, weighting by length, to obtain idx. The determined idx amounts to 15.1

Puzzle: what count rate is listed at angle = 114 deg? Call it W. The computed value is 13.15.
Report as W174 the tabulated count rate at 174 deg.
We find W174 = 16.54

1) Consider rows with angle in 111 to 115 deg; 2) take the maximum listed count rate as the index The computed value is 13.39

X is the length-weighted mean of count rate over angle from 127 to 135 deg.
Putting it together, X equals 13.5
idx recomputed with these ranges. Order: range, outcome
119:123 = 11.9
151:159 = 15.5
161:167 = 16.3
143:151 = 15.2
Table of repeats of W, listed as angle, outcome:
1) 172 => 17.31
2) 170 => 16.96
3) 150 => 14.98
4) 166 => 16.65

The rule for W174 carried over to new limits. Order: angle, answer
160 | 15.89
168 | 16.74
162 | 15.53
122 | 11.92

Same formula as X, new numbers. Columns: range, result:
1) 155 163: 15.7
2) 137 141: 15.1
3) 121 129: 12.3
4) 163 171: 16.8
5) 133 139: 14.8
